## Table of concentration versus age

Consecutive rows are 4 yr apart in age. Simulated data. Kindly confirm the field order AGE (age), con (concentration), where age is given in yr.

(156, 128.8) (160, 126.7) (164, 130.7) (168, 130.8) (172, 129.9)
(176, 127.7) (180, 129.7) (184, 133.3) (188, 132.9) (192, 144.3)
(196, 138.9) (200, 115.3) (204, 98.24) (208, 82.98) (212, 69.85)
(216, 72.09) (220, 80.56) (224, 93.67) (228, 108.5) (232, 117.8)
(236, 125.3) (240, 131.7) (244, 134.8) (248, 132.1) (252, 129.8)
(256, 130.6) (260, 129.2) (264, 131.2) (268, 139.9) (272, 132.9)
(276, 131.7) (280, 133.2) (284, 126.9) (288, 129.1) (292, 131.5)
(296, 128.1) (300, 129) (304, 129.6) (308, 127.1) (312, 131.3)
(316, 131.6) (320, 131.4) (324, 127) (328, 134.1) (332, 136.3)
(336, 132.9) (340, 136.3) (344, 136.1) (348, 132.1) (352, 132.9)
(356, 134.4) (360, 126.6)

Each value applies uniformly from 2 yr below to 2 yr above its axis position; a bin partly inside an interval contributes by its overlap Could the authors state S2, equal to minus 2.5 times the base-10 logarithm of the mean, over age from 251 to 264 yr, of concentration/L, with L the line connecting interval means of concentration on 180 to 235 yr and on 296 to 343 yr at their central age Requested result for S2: -0.10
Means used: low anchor 108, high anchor 131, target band 130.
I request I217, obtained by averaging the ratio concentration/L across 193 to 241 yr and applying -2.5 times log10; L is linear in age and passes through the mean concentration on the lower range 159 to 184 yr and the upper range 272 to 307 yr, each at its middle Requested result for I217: 0.25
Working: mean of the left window 130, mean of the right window 130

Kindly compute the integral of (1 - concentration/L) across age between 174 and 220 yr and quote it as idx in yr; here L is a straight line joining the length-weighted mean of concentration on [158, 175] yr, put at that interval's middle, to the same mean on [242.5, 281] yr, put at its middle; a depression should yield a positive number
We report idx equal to 6.5 yr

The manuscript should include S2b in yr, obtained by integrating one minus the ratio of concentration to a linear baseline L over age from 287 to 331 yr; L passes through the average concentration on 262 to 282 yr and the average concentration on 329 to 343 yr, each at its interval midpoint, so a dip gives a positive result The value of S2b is 1.4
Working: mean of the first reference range 134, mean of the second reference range 135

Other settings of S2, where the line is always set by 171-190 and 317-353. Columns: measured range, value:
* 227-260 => 0.040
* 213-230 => 0.440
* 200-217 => 0.466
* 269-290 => 0.009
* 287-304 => 0.026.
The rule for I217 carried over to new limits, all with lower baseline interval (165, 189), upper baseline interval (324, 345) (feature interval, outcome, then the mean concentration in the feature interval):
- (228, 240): 0.09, 121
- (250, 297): 0.01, 131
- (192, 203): 0.03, 128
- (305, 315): 0.04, 129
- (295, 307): 0.04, 129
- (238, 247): -0.01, 133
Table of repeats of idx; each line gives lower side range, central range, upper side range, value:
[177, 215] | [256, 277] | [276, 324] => -1.28 yr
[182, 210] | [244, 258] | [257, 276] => -0.12 yr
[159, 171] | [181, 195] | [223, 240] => -1.35 yr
